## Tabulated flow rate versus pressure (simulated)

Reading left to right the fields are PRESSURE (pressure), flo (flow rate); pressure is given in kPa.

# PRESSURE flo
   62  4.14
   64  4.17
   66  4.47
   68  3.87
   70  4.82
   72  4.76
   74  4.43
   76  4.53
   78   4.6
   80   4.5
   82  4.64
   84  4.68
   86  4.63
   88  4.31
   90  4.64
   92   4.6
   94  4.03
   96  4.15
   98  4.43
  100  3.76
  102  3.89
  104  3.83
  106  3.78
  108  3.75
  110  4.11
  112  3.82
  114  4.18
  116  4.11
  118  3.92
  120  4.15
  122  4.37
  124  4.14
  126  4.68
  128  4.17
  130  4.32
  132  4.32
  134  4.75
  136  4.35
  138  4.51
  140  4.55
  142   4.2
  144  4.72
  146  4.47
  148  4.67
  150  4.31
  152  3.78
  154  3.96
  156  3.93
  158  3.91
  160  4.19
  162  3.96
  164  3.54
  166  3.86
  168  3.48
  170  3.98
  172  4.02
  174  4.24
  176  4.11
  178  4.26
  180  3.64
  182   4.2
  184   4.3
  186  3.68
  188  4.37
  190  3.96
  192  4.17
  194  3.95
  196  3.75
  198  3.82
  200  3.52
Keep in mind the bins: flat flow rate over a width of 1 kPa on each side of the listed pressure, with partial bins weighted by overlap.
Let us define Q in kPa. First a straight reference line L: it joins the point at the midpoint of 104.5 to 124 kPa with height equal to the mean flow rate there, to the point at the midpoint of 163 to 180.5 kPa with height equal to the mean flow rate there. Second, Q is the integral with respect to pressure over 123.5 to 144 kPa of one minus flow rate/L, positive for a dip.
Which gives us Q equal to -2.2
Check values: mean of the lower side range 4.02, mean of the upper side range 3.91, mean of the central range 4.42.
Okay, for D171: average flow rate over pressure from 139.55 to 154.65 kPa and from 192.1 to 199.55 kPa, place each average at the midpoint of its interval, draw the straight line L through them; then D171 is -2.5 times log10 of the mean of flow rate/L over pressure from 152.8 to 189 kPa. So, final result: 0.03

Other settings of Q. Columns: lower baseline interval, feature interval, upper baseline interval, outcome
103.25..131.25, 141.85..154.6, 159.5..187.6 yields -0.9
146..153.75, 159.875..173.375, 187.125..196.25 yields 1.0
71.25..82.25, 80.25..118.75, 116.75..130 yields 2.0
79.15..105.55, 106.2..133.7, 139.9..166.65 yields 0.4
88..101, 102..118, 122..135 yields 1.5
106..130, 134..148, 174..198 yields -1.4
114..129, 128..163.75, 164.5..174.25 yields -2.0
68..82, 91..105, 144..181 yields 1.0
